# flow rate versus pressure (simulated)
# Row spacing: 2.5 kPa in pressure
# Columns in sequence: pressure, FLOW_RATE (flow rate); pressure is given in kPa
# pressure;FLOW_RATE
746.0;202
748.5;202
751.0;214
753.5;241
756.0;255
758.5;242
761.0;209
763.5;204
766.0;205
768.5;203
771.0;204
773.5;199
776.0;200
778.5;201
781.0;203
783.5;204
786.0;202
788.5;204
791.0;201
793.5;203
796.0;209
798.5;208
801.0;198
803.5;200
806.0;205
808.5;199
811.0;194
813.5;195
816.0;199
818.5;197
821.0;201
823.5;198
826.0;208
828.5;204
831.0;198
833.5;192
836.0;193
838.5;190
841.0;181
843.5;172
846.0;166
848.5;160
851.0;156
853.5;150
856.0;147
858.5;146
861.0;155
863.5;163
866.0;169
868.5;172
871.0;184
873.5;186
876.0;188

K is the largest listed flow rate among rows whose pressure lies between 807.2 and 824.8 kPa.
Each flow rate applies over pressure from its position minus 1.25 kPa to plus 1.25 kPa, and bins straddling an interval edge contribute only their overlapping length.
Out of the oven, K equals 201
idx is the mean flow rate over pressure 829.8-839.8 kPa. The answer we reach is 193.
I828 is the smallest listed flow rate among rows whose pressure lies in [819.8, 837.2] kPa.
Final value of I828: 192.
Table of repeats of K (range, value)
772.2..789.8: 204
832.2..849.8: 193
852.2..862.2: 155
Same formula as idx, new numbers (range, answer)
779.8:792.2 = 203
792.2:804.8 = 204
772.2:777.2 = 200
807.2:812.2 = 197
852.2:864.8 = 152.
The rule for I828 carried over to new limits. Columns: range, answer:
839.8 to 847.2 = 166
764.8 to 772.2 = 203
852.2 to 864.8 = 146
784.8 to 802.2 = 198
